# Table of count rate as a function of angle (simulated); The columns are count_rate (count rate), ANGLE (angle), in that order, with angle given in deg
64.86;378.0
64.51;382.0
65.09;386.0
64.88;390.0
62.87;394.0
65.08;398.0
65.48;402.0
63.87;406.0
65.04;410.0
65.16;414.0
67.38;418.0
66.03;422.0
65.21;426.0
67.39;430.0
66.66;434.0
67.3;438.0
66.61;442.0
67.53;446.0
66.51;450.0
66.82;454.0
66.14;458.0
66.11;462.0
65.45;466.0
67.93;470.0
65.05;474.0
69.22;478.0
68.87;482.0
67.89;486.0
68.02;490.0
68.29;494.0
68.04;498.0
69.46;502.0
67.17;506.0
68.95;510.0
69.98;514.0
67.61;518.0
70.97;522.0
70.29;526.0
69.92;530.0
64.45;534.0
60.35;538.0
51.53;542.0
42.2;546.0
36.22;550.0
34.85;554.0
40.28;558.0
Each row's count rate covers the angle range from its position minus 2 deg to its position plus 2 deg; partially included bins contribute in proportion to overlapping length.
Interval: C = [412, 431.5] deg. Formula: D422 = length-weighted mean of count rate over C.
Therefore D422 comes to 66.2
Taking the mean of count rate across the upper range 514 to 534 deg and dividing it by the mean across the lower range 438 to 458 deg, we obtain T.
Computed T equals 1.0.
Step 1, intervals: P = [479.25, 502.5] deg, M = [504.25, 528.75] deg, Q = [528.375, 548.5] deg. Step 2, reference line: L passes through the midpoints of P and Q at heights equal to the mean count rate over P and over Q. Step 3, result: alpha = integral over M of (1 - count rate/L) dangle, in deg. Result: -2.79 deg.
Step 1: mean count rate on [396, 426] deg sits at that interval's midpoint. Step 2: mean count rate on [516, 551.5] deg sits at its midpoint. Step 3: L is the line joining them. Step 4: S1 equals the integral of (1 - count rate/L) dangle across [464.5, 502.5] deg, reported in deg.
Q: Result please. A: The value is -3.6 deg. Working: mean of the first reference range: 65.4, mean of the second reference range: 59.6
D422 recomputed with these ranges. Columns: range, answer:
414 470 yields 66.5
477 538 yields 68.3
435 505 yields 67.4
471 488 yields 67.8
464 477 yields 66.4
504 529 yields 69.2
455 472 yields 66.4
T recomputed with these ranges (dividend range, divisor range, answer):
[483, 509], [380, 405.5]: 1.06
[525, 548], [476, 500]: 0.87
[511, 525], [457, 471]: 1.05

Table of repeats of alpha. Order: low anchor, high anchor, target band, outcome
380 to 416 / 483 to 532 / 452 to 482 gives 0.2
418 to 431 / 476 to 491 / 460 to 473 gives 0.3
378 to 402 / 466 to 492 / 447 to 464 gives 0.1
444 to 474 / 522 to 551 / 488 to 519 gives -3.4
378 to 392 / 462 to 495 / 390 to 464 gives 0.1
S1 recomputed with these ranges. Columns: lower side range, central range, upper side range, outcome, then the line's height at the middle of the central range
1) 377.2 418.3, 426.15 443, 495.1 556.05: -0.8 deg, 63.7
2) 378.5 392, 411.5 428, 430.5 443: 0.1 deg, 66.2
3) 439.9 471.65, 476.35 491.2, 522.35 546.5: -0.8 deg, 64.9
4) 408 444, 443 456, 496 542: -0.1 deg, 66.5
